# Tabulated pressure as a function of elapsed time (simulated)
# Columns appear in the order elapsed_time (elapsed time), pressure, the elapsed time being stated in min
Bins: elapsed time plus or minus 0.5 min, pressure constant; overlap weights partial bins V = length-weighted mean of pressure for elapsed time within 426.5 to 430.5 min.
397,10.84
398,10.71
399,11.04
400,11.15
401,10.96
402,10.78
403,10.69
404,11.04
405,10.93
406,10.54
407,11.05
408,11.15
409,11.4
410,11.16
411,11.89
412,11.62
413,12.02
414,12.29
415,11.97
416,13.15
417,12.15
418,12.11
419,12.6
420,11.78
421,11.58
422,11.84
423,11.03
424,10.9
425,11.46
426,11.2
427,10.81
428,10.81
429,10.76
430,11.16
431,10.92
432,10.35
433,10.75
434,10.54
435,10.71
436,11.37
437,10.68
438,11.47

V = 10.9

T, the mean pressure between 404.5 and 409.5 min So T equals 11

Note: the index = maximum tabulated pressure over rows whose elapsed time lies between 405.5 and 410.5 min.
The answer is 11.4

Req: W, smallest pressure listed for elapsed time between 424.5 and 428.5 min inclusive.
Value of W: 10.81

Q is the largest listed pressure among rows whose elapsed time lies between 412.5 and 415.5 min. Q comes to 12.29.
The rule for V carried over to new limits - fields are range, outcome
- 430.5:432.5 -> 10.6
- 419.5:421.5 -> 11.7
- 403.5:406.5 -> 10.8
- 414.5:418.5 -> 12.3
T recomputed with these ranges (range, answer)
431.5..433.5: 10.6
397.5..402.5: 10.9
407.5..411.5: 11.4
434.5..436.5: 11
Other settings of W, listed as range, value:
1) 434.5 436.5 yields 10.71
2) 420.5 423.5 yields 11.03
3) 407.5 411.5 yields 11.15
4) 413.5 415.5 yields 11.97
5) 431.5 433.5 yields 10.35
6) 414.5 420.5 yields 11.78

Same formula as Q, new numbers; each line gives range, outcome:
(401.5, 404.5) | 11.04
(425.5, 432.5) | 11.2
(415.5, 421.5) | 13.15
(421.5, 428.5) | 11.84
